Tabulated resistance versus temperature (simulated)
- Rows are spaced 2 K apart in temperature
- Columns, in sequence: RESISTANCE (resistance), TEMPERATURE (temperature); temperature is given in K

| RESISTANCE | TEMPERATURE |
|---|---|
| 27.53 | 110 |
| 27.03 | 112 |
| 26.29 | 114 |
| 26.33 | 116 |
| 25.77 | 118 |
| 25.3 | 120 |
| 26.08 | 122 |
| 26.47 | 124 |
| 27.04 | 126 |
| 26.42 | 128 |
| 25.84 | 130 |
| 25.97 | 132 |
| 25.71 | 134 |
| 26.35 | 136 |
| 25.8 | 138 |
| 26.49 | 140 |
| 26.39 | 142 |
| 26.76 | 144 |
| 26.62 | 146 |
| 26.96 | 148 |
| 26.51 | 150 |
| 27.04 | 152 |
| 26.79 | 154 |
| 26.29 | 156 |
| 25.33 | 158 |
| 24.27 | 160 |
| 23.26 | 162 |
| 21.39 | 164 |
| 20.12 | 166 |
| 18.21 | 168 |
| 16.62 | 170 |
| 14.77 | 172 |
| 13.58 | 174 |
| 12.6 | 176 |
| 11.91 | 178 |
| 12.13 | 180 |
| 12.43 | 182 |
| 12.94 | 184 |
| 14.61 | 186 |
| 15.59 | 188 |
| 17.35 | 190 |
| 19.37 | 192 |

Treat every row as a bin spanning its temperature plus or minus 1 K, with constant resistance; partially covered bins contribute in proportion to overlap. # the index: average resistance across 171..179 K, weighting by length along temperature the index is 13.2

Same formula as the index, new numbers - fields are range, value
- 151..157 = 26.7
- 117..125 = 25.9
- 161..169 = 20.7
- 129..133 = 25.9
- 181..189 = 13.9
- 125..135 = 26.2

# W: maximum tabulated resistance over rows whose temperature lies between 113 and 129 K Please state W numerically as 27.04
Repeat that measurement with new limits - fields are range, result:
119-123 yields 26.08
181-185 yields 12.94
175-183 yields 12.6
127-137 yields 26.42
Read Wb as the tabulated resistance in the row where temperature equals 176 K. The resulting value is 12.6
